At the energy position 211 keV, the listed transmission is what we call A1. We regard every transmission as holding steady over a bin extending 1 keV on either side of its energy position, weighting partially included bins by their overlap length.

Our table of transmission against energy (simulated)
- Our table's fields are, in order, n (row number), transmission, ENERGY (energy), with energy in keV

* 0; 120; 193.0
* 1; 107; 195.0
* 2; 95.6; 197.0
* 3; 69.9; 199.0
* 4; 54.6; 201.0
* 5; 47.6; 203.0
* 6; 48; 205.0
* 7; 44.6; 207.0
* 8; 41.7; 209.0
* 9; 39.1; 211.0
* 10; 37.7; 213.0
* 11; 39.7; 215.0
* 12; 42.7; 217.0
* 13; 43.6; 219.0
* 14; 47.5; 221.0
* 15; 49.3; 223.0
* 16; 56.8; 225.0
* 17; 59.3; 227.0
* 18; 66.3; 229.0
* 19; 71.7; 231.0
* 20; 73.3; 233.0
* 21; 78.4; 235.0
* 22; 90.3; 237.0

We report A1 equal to 39.1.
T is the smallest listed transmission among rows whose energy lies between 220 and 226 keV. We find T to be 47.5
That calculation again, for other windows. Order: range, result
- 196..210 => 41.7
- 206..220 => 37.7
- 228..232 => 66.3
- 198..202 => 54.6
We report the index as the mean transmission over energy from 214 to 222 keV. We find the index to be 43.4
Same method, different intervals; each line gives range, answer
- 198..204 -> 57.4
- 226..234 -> 67.7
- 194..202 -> 81.8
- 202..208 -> 46.7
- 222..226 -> 53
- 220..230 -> 55.8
